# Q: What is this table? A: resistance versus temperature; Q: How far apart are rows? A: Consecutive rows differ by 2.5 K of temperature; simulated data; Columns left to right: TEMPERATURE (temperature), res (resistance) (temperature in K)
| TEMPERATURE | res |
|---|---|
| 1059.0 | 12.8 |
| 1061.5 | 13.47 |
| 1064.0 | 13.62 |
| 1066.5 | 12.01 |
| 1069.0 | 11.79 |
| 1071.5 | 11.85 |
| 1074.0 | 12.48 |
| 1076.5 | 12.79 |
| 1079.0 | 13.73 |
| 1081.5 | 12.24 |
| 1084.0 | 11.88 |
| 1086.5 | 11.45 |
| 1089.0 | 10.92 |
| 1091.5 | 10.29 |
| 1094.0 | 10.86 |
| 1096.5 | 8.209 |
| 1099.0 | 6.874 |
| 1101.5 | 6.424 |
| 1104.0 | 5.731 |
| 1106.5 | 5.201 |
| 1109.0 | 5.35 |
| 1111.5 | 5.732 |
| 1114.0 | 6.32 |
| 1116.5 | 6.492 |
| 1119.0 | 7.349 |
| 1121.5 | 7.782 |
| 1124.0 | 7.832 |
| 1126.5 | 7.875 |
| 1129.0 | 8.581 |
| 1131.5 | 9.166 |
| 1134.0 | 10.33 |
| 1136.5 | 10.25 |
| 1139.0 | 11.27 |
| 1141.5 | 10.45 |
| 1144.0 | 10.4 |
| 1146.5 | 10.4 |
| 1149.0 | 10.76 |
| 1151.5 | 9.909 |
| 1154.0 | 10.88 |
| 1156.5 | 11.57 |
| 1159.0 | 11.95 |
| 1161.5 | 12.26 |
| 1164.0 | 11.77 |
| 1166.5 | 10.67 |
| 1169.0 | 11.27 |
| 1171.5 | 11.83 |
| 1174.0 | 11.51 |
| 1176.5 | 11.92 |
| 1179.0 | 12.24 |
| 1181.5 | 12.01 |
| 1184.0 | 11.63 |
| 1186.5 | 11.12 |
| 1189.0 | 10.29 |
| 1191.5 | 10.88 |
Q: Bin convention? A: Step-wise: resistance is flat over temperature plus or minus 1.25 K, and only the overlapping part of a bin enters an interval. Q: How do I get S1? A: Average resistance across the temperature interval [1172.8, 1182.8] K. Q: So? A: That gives 11.9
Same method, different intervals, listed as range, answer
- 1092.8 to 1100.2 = 8.64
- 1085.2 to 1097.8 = 10.3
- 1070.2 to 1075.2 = 12.2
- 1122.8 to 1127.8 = 7.86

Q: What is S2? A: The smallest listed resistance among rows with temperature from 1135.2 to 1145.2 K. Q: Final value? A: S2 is 10.25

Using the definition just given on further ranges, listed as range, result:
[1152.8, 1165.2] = 10.88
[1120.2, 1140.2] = 7.782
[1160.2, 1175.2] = 10.67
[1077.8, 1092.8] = 10.29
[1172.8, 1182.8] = 11.51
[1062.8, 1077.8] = 11.79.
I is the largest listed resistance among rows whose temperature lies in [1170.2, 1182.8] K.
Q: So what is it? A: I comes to 12.24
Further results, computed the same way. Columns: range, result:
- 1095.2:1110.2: 8.209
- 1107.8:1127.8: 7.875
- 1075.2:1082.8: 13.73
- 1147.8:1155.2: 10.88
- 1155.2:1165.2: 12.26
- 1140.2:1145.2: 10.45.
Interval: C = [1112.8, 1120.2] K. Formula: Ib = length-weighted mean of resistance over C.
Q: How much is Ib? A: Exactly 6.72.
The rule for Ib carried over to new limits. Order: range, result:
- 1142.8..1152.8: 10.4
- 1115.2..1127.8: 7.47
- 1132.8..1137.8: 10.3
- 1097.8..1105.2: 6.34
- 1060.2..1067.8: 13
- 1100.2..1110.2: 5.68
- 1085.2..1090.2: 11.2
